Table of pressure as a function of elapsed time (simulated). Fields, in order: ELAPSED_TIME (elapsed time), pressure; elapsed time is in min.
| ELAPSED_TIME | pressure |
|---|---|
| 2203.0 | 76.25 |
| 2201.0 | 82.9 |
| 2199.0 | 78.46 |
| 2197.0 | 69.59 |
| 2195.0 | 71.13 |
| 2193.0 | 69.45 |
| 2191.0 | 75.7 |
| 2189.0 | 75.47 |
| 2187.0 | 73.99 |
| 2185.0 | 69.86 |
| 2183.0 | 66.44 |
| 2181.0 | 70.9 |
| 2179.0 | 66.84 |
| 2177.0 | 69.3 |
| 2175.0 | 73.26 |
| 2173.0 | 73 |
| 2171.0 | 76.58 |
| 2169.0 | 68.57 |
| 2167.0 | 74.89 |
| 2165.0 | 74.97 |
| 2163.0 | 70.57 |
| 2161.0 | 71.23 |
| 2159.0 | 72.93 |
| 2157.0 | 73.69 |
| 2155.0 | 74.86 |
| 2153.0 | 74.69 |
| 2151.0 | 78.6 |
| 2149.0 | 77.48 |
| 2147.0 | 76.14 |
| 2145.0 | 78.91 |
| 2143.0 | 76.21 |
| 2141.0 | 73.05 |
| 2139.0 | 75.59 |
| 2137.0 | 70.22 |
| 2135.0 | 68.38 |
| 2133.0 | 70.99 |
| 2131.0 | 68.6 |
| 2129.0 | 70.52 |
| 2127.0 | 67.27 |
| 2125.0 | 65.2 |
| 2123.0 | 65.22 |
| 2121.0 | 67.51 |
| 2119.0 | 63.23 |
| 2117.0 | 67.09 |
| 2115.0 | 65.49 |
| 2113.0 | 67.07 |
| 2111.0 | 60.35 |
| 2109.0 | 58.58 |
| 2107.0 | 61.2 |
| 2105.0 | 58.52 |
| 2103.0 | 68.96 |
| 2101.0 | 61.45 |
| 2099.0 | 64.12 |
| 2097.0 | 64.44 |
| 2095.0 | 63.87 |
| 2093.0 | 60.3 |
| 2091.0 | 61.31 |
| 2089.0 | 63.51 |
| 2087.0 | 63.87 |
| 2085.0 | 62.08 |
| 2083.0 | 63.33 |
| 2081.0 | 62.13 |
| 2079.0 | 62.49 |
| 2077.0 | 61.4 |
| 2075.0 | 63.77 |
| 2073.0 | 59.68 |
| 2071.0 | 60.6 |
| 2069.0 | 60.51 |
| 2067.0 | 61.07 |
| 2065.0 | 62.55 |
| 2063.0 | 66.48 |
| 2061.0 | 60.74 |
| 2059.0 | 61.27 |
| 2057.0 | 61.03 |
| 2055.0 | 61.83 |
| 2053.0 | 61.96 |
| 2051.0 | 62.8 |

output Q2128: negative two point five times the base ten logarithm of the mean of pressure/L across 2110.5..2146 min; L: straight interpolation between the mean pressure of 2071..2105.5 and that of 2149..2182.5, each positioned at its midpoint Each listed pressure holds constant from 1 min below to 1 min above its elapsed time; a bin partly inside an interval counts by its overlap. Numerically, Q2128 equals -0.02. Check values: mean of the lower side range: 62.7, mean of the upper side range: 72.8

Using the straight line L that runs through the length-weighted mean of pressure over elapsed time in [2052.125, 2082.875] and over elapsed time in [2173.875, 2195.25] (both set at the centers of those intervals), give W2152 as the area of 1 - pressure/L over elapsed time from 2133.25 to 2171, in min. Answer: -3.0 min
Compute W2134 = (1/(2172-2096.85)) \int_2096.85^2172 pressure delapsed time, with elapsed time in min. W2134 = 69.6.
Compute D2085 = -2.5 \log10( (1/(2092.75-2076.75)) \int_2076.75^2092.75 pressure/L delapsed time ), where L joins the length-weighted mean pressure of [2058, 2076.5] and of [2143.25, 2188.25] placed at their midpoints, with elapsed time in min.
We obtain 0.02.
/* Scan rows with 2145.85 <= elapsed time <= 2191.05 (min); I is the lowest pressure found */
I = 66.44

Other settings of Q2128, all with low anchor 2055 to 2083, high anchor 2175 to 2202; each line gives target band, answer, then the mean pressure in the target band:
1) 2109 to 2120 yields 0.030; 64.1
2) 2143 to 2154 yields -0.123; 77.1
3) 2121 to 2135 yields -0.015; 68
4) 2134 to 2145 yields -0.080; 73.3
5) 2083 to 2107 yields 0.022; 62.9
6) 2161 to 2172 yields -0.038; 72.9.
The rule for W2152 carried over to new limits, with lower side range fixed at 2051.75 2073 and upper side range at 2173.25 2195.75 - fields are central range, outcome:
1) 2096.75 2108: 0.3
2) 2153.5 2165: -0.6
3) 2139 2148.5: -1.1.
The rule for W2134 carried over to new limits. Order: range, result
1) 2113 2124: 65.8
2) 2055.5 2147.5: 65.1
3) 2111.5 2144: 68.7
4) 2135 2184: 73.2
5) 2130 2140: 70.8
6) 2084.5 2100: 63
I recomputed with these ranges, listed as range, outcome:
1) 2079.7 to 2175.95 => 58.52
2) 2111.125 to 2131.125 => 63.23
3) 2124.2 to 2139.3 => 65.2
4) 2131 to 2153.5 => 68.38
